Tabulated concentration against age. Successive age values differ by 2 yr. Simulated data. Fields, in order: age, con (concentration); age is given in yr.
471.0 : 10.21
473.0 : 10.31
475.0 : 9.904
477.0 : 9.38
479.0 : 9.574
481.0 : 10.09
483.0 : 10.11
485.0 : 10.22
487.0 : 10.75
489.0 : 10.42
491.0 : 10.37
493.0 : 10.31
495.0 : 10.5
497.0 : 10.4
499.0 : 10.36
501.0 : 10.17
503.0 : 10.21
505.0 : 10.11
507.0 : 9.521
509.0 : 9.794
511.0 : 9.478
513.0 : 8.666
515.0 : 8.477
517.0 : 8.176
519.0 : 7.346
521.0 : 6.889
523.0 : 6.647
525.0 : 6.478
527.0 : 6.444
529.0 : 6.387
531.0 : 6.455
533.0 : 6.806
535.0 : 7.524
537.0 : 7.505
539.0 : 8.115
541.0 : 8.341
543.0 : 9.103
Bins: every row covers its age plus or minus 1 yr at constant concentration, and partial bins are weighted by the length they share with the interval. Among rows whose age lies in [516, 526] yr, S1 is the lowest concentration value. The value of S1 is 6.478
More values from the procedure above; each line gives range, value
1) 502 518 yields 8.176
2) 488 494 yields 10.31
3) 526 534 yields 6.387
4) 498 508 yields 9.521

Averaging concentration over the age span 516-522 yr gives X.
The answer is 7.47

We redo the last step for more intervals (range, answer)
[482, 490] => 10.4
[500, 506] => 10.2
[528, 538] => 6.94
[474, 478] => 9.64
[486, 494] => 10.5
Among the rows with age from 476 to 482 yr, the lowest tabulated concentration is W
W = 9.38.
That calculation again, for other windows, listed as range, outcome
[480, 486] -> 10.09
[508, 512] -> 9.478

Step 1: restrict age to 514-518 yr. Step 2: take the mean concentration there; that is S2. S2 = 8.33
